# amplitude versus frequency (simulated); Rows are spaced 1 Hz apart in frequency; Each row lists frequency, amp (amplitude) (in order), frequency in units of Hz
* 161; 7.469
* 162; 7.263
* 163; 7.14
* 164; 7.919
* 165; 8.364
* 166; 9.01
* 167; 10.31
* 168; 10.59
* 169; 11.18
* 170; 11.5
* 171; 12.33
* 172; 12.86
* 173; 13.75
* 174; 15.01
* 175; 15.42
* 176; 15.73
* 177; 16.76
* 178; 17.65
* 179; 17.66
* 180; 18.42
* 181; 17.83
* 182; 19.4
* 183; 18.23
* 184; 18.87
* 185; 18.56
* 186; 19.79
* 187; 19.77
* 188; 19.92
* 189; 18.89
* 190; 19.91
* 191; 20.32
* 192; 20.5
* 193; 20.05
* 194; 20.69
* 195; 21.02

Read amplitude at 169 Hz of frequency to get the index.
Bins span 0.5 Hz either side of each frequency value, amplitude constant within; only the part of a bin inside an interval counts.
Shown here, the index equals 11.18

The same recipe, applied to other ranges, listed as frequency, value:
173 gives 13.75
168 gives 10.59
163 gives 7.14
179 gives 17.66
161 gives 7.469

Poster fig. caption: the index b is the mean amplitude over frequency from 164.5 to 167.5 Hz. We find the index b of 9.23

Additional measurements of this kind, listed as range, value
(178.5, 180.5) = 18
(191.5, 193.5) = 20.3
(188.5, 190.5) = 19.4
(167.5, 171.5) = 11.4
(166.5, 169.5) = 10.7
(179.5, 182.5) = 18.6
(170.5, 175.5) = 13.9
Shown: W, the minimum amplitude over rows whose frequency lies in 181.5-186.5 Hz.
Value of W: 18.23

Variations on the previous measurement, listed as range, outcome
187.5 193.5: 18.89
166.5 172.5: 10.31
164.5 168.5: 8.364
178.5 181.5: 17.66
